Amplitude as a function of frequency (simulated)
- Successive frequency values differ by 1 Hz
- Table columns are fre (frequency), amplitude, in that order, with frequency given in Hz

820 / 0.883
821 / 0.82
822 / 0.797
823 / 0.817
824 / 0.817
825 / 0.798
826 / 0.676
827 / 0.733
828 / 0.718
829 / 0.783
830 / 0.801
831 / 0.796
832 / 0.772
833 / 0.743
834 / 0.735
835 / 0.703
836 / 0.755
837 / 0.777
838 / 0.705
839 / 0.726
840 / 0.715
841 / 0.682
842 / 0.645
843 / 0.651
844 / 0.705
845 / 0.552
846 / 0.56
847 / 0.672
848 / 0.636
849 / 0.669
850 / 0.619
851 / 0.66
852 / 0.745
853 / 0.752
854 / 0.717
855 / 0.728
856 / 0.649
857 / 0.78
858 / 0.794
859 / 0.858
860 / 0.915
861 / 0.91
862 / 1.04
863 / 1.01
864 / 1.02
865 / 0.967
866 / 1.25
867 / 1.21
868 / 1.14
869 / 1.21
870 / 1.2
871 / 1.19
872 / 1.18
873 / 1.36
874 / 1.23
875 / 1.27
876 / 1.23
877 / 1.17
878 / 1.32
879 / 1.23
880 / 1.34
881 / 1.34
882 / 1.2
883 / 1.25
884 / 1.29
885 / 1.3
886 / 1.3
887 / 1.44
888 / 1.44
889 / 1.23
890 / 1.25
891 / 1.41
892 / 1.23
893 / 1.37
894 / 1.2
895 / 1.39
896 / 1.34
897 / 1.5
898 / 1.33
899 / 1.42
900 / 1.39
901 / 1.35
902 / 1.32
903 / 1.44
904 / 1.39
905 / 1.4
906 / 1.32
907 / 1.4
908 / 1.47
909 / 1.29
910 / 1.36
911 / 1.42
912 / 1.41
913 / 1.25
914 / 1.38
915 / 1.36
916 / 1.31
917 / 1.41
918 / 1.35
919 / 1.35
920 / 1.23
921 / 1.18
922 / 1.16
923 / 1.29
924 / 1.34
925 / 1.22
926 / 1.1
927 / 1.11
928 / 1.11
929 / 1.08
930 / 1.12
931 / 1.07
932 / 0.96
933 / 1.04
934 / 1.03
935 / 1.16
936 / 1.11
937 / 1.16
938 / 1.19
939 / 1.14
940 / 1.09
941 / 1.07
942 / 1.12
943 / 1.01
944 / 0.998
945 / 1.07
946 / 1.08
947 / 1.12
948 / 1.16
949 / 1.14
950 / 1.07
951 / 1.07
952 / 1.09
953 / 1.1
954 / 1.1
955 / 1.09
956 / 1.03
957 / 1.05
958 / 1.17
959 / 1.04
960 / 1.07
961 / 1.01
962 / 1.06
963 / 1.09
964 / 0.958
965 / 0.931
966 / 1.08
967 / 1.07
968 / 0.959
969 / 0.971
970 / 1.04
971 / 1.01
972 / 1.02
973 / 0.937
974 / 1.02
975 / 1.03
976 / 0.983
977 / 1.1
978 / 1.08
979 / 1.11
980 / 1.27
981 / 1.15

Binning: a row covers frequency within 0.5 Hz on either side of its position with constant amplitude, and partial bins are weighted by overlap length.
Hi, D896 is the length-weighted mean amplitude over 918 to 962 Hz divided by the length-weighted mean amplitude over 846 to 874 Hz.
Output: 1.21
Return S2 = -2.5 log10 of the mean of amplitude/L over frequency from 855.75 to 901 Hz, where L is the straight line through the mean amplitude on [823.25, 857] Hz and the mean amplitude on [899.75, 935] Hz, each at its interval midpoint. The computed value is -0.22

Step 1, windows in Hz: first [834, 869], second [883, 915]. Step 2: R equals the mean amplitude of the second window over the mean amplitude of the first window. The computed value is 1.70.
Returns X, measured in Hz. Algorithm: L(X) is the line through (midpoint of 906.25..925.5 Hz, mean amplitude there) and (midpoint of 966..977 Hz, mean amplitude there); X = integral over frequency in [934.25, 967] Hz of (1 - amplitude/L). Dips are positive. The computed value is 1.4 Hz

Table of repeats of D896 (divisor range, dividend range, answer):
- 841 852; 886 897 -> 2.08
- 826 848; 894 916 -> 1.94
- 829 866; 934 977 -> 1.40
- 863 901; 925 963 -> 0.86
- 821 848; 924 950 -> 1.52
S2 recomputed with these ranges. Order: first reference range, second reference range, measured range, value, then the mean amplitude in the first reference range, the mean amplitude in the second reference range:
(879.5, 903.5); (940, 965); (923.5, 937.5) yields 0.050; 1.34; 1.07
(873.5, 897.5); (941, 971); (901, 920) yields -0.124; 1.3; 1.06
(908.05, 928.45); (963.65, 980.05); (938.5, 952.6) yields 0.064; 1.29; 1.03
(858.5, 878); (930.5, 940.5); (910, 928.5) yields -0.160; 1.13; 1.09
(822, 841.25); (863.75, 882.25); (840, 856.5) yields 0.370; 0.752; 1.22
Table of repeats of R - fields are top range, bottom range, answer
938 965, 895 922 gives 0.79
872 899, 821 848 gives 1.80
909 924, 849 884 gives 1.27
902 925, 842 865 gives 1.76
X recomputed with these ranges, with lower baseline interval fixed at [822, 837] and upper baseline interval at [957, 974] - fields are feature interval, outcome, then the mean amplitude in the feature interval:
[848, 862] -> 0.9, 0.76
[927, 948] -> -2.5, 1.09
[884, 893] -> -4.6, 1.33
